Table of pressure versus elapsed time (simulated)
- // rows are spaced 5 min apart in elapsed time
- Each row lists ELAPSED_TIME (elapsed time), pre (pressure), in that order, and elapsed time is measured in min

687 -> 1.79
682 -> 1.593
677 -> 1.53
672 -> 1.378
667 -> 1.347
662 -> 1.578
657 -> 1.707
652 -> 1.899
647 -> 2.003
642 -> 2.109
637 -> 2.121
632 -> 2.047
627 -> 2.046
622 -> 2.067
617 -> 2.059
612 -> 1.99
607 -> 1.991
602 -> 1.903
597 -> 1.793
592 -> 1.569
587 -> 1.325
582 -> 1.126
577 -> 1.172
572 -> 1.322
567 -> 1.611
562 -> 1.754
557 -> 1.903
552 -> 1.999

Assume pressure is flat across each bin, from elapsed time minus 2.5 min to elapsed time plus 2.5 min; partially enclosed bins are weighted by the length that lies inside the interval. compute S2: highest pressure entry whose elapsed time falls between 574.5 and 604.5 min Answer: 1.903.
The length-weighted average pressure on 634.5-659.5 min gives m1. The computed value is 1.97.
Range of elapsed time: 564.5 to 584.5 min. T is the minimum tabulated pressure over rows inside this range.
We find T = 1.126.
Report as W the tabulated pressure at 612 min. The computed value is 1.99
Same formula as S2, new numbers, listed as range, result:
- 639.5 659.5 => 2.109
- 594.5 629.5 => 2.067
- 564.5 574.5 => 1.611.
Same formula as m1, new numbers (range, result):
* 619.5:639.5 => 2.07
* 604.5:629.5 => 2.03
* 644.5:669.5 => 1.71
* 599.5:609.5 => 1.95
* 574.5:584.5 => 1.15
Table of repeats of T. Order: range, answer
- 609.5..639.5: 1.99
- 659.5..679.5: 1.347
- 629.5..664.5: 1.578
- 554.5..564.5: 1.754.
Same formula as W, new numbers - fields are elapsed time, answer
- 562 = 1.754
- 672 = 1.378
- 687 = 1.79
